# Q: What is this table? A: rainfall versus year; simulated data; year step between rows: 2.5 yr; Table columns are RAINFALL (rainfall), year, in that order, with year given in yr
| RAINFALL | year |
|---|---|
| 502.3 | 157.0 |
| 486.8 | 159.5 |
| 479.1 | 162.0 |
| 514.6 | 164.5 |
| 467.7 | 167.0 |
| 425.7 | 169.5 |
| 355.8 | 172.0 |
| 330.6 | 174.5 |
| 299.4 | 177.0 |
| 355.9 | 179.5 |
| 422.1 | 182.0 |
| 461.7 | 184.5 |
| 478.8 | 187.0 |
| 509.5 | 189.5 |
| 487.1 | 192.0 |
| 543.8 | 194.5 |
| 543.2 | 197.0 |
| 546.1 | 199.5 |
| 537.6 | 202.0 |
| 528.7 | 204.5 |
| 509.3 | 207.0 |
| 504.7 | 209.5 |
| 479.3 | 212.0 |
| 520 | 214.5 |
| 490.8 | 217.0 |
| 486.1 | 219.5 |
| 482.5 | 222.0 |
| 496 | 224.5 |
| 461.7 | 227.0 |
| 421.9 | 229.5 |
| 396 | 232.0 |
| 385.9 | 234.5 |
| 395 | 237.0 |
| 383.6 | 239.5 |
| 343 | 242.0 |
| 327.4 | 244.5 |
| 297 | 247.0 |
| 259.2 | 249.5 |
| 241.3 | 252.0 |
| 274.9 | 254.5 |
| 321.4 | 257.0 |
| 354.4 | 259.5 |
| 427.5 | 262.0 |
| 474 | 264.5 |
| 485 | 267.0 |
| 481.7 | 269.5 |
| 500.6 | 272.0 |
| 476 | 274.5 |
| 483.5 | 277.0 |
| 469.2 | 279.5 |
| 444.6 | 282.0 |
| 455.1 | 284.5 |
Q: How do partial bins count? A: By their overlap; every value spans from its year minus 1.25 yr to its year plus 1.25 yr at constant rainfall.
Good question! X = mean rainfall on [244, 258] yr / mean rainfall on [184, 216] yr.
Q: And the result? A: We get 0.6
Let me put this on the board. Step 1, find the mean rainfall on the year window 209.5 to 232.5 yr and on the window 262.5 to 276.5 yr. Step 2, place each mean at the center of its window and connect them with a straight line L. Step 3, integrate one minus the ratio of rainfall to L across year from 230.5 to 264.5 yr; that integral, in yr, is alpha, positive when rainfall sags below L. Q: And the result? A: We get 9.48 yr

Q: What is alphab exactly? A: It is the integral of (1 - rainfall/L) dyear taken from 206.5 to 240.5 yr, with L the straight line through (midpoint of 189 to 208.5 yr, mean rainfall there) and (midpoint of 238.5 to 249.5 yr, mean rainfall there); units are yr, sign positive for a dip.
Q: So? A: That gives -3.3 yr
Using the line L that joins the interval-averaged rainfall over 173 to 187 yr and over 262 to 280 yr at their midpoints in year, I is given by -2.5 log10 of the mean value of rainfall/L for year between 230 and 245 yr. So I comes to 0.18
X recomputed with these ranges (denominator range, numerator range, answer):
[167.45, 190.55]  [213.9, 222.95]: 1.22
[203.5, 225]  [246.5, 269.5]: 0.72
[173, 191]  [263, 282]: 1.17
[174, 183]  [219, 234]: 1.29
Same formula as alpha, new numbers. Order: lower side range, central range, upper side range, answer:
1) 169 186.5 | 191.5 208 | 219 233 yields -4.55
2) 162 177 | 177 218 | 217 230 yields -3.96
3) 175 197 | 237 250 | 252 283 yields 2.97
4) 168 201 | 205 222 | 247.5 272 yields -3.34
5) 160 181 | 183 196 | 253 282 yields -2.66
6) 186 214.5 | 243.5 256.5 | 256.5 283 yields 5.20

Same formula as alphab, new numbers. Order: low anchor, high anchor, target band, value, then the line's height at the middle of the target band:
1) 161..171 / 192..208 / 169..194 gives 4.1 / 497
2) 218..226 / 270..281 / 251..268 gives 4.0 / 483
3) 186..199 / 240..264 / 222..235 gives -1.3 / 399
